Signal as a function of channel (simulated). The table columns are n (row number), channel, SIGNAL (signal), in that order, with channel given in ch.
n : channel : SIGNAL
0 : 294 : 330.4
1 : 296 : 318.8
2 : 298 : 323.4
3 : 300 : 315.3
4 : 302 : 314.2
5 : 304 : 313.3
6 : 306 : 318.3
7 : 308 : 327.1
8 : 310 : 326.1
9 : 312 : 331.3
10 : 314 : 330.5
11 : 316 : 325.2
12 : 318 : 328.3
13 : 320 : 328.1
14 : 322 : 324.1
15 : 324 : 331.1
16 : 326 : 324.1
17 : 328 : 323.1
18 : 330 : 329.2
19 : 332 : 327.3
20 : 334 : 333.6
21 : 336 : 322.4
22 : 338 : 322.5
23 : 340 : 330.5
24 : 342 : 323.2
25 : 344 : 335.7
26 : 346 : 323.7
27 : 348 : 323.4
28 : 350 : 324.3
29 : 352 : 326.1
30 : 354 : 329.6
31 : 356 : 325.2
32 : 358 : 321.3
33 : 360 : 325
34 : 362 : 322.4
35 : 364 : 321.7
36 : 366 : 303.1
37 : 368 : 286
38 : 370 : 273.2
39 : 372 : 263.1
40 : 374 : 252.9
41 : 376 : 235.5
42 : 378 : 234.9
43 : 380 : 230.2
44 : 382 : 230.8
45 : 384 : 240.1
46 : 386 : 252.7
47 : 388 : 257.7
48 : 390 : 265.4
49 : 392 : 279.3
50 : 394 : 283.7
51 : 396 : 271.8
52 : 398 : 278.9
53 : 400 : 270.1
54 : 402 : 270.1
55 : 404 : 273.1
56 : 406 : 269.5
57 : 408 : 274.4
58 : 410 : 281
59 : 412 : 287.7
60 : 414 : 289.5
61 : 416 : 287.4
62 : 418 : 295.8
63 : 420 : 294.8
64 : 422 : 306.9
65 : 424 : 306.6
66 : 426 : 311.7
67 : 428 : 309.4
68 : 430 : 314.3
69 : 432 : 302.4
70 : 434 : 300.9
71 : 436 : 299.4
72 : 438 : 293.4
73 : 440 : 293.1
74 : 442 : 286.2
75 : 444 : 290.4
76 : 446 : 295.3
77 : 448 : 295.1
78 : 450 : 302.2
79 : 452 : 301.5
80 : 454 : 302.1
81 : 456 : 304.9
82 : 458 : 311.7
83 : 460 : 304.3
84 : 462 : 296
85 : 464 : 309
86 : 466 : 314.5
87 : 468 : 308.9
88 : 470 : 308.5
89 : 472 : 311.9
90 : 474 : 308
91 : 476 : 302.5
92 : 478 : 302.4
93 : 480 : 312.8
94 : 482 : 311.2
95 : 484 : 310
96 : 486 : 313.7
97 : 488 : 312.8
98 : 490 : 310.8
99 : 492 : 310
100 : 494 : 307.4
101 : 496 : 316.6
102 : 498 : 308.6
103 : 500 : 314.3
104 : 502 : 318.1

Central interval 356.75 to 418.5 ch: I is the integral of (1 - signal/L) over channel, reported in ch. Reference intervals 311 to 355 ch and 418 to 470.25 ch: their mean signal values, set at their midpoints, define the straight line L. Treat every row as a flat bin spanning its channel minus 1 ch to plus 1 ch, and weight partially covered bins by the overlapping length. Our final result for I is 7.8 ch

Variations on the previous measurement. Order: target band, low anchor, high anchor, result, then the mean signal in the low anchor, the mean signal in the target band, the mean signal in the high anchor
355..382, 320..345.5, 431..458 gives 3.0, 327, 282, 298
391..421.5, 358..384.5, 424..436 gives 1.3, 273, 281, 307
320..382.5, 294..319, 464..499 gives 2.5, 323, 307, 310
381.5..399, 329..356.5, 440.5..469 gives 2.9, 327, 263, 301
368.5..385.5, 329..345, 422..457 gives 3.8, 328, 247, 301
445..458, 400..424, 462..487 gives 0.0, 285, 301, 309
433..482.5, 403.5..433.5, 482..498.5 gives 0.2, 294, 303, 311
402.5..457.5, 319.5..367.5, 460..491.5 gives 3.3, 325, 295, 309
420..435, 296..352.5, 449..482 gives 0.2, 325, 307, 306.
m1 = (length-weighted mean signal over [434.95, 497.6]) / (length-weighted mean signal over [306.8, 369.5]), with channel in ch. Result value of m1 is 0.9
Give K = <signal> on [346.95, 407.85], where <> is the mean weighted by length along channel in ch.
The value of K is 281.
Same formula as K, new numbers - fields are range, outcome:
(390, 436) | 289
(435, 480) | 302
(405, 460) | 297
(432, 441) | 297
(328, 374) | 317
